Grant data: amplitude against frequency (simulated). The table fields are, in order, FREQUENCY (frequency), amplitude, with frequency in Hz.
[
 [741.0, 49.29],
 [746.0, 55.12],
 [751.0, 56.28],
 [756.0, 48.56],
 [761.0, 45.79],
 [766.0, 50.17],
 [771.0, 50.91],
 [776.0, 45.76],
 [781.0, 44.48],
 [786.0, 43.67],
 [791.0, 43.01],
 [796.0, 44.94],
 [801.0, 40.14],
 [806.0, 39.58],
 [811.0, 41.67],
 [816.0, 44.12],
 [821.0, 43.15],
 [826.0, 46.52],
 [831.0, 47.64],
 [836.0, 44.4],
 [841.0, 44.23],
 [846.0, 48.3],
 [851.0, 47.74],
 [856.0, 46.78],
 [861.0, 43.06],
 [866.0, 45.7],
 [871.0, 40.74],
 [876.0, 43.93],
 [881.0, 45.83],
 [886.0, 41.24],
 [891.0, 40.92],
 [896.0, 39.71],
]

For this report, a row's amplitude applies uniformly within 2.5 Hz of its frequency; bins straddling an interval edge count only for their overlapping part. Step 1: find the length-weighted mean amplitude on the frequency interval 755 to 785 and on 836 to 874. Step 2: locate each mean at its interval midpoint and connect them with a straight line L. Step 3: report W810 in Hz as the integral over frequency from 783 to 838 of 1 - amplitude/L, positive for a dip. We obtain 3.3 Hz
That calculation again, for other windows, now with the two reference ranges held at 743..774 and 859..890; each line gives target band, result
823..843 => 0.2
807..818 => 1.2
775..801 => 2.7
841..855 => -0.7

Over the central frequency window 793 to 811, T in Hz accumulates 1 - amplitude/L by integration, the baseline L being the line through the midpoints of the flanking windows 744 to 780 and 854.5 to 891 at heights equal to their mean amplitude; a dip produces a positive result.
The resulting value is 2.3 Hz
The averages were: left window 50.1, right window 43.6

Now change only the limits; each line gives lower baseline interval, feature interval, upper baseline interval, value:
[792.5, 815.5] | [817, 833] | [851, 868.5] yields -0.9 Hz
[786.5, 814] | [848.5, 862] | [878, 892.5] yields -1.1 Hz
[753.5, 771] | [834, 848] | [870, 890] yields -0.2 Hz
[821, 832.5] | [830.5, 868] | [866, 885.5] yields -0.8 Hz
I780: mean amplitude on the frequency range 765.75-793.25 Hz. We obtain 46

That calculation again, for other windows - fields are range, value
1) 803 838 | 43.8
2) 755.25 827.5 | 44.7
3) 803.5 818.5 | 41.8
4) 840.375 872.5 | 45.4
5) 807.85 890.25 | 44.6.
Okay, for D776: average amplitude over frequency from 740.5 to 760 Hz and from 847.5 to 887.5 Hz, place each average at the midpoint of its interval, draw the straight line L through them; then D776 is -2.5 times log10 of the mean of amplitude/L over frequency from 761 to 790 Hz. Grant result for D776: 0.09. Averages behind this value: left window 52.1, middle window 46.7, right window 44.6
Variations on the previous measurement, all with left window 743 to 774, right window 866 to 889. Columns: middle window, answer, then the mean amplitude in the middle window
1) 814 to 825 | 0.07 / 44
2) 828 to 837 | 0.00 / 46.3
